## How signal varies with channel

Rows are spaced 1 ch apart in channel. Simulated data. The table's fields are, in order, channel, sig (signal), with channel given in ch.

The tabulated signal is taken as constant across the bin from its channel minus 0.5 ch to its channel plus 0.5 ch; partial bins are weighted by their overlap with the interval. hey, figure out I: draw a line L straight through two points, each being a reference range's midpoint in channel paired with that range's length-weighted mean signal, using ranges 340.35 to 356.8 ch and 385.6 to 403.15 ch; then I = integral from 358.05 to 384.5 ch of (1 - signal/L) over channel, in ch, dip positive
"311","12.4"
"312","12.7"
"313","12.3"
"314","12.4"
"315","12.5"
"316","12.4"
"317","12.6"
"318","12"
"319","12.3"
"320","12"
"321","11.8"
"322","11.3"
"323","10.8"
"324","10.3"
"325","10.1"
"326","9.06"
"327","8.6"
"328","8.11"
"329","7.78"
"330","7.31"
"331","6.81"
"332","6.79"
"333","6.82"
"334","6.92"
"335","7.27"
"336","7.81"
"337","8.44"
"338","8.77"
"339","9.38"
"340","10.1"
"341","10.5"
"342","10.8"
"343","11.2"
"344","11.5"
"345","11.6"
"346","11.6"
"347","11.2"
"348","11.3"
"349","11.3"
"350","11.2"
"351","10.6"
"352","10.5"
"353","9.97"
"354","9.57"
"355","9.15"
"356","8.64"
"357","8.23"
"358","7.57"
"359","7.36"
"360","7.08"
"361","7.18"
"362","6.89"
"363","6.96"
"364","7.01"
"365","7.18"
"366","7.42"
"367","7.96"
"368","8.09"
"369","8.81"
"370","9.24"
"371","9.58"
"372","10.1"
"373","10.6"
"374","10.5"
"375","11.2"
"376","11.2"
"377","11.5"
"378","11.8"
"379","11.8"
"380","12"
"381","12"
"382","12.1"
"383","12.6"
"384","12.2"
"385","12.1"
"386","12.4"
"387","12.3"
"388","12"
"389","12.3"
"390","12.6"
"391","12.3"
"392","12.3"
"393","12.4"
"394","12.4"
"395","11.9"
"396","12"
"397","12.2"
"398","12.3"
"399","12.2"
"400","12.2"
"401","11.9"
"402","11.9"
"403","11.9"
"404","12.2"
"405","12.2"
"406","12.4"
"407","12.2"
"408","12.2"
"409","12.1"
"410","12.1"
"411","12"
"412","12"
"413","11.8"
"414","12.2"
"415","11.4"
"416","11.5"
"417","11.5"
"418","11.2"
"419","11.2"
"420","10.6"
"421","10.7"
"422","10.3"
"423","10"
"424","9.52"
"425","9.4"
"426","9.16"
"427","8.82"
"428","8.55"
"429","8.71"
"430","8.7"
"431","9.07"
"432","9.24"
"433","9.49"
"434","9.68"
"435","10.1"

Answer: 4.28 ch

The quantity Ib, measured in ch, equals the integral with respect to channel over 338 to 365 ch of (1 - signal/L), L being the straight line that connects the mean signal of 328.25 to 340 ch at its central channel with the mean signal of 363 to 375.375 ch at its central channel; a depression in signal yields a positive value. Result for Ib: -4.0 ch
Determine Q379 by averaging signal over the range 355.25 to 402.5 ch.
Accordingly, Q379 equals 10.5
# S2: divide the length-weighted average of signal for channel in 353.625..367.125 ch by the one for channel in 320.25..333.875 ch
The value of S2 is 0.9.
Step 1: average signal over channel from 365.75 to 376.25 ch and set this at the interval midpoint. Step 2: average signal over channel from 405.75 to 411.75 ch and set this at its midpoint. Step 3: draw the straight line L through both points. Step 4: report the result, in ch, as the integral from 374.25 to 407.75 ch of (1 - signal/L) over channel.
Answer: -3.7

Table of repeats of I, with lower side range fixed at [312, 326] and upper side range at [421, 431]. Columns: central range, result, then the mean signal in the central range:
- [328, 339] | 3.7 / 7.59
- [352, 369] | 4.4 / 7.99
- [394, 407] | -3.0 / 12.1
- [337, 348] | 0.6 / 10.6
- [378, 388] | -1.8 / 12.1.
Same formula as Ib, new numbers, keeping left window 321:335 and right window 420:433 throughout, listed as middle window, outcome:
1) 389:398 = -3.1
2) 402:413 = -3.4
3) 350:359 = -0.5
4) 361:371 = 1.2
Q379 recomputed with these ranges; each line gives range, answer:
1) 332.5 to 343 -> 8.8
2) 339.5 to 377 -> 9.51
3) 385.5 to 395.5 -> 12.3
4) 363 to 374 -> 8.61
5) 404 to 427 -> 11.2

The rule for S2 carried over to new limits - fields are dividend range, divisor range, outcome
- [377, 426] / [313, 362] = 1.21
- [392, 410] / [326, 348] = 1.34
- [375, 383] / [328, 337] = 1.61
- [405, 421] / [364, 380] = 1.20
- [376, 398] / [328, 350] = 1.30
